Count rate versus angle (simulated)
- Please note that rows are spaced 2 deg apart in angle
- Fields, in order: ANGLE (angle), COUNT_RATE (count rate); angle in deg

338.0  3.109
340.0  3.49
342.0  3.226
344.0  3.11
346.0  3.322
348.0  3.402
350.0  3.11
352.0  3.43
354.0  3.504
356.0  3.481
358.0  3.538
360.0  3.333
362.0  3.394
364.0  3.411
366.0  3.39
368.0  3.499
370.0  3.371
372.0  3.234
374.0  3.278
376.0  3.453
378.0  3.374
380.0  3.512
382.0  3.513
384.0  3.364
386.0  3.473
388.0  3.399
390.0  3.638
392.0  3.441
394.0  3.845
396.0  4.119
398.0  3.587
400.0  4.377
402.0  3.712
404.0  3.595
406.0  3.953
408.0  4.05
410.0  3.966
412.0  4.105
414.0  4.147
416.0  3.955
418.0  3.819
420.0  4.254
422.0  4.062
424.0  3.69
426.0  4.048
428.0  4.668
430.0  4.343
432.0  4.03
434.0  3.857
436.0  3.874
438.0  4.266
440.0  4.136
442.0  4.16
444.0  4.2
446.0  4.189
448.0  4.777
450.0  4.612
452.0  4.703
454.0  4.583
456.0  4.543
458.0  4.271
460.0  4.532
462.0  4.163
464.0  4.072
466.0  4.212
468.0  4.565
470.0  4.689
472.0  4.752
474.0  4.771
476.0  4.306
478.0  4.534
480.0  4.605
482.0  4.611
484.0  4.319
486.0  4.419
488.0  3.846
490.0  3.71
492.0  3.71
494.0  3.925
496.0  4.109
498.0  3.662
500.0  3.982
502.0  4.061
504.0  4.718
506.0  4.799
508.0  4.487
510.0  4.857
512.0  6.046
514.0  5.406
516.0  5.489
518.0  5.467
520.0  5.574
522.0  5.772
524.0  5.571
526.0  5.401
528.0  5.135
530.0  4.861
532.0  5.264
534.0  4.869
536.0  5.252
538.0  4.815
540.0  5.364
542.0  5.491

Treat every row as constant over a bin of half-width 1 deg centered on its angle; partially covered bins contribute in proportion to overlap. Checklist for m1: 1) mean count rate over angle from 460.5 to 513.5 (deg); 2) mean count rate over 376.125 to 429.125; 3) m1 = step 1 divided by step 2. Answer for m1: 1.1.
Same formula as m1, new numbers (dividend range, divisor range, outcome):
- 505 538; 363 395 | 1.52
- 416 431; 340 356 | 1.24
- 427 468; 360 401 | 1.22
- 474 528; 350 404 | 1.33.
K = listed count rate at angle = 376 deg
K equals 3.453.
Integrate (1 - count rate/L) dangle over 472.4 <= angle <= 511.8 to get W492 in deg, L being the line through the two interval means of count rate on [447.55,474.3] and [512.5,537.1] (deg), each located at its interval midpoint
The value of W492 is 4.7 deg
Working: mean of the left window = 4.51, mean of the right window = 5.35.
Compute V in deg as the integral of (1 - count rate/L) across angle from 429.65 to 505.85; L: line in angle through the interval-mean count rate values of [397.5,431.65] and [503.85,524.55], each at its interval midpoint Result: 6.5 deg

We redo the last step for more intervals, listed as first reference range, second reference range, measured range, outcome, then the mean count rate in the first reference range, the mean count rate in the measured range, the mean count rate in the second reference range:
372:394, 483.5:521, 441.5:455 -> -1.4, 3.45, 4.47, 4.56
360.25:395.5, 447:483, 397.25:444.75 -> -0.7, 3.45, 4.04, 4.52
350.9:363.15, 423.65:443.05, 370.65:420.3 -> 1.0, 3.44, 3.72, 4.12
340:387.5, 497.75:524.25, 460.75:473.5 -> 0.3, 3.38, 4.43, 5.01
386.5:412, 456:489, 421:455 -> -0.9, 3.81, 4.25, 4.42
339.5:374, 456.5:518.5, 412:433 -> -0.9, 3.36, 4.1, 4.48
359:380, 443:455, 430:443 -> 0.8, 3.38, 4.08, 4.51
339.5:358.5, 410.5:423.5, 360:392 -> 1.8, 3.35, 3.42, 4.04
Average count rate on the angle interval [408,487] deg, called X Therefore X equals 4.3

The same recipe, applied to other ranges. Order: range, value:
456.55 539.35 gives 4.68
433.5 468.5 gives 4.32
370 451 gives 3.9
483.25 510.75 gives 4.18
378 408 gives 3.68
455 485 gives 4.46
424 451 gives 4.22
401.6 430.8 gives 4.03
